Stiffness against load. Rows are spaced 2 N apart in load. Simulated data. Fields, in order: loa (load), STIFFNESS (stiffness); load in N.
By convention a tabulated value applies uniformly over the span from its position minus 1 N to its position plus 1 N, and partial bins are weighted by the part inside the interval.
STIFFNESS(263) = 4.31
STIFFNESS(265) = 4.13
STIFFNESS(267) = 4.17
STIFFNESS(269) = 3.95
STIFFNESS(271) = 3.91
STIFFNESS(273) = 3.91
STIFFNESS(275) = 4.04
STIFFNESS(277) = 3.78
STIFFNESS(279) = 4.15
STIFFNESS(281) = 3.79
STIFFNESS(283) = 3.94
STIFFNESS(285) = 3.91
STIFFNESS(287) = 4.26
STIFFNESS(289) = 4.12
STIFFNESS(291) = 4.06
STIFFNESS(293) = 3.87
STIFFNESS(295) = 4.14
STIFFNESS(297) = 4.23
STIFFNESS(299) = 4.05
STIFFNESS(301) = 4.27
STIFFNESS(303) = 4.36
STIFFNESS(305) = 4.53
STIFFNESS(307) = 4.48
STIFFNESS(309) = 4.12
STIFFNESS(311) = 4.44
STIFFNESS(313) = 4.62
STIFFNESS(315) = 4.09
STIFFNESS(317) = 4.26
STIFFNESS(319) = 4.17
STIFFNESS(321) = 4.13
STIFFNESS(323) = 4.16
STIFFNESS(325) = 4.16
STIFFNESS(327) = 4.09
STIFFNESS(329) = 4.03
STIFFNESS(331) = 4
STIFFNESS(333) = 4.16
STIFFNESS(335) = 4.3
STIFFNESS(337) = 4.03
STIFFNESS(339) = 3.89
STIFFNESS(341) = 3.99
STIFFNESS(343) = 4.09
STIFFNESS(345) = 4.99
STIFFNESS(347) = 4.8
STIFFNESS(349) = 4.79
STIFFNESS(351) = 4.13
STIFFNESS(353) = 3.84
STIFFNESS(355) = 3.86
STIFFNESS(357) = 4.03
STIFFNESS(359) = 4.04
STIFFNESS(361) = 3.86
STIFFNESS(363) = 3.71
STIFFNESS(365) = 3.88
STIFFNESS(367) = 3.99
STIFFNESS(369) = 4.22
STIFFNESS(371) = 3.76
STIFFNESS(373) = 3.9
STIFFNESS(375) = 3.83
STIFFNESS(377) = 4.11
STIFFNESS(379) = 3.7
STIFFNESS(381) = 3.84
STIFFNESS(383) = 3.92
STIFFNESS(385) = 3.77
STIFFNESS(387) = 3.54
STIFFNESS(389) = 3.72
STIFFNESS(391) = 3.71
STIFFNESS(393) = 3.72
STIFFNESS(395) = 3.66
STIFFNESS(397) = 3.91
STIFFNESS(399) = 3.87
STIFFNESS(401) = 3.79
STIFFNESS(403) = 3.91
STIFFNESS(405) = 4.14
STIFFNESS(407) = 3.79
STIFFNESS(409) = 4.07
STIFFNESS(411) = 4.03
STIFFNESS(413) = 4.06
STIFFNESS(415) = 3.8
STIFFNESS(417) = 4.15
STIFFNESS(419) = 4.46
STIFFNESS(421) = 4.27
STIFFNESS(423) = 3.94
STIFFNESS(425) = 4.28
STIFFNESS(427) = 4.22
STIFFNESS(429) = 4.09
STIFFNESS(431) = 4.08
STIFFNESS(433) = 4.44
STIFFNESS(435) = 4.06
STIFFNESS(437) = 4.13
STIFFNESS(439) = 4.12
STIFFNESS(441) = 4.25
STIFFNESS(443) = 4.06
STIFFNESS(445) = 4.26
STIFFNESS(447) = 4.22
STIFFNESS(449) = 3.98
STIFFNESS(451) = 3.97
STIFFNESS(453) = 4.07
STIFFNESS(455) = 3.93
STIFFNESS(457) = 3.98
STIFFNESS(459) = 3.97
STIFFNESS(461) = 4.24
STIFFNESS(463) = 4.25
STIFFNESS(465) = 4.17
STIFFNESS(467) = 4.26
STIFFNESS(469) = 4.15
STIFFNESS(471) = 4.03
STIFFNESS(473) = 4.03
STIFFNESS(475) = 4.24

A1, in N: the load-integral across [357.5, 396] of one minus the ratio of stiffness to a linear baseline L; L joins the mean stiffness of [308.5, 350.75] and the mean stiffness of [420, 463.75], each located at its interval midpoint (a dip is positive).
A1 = 3.3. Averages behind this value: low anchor 4.25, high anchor 4.13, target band 3.84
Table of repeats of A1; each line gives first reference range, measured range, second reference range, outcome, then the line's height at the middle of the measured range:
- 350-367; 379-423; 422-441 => 1.7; 4.06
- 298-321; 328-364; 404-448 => 0.9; 4.25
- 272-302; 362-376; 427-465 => 0.6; 4.08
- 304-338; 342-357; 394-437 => -0.6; 4.17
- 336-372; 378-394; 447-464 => 1.4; 4.09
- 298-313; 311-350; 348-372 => -0.6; 4.19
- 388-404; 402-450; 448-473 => -2.4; 3.92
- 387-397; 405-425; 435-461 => -1.1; 3.86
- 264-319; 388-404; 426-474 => 1.3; 4.13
